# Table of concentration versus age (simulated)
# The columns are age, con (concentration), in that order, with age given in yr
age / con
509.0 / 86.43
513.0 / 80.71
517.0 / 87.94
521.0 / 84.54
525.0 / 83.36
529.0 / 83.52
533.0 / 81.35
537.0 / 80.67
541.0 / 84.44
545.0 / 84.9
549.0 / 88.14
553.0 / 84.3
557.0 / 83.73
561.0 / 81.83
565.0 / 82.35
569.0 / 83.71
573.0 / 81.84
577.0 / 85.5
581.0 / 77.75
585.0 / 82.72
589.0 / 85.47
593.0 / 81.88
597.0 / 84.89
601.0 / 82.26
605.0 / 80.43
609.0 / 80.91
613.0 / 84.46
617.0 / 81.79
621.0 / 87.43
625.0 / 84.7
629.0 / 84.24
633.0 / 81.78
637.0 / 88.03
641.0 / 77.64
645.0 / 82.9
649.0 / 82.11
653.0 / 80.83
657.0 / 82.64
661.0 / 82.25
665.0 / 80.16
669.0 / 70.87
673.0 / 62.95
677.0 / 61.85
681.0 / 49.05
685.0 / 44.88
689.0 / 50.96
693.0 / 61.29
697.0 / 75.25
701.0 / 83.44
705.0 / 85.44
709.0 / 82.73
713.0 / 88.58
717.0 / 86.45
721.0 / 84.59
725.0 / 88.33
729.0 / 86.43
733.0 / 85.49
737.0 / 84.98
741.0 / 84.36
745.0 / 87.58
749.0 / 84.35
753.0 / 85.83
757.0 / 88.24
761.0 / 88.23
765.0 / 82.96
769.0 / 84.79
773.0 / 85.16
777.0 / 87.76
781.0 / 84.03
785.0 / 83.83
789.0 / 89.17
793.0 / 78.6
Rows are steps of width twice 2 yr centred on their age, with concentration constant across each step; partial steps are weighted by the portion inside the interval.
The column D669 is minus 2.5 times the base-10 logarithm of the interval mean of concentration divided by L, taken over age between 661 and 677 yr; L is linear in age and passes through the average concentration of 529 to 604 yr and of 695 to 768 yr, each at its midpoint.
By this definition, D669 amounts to 0.18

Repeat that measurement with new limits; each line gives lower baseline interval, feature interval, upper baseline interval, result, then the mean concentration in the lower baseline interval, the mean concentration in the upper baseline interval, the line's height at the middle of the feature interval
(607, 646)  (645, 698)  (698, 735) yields 0.23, 83.4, 85.4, 84.4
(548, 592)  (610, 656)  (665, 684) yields -0.18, 83.3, 62.3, 70.6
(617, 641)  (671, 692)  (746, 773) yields 0.49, 84.3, 85.8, 84.9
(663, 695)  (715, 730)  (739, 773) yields -0.16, 60.3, 85.8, 74.7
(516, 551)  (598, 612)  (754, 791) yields 0.04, 84.2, 86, 84.8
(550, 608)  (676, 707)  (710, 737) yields 0.31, 82.8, 86.4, 85.6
